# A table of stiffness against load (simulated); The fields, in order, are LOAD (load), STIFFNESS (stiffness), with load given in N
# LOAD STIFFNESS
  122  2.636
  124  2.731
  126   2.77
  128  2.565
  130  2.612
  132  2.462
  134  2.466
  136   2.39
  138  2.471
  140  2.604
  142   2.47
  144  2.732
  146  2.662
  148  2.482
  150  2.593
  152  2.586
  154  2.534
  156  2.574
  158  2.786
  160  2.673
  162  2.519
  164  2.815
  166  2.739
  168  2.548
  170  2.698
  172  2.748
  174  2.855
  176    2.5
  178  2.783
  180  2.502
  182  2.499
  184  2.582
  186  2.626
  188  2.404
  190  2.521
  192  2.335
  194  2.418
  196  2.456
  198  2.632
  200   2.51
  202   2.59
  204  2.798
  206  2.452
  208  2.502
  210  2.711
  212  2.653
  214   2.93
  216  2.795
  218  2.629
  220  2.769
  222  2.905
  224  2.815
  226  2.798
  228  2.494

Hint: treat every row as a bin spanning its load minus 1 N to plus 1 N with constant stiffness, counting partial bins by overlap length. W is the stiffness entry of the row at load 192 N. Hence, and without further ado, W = 2.335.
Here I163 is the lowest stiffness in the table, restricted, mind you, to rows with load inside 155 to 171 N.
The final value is 2.519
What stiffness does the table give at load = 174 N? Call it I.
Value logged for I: 2.855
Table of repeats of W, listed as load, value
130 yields 2.612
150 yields 2.593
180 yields 2.502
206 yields 2.452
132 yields 2.462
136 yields 2.39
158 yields 2.786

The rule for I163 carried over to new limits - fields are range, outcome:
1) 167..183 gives 2.499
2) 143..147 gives 2.662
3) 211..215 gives 2.653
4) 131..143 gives 2.39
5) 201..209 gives 2.452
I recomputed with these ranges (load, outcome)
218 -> 2.629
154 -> 2.534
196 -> 2.456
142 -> 2.47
